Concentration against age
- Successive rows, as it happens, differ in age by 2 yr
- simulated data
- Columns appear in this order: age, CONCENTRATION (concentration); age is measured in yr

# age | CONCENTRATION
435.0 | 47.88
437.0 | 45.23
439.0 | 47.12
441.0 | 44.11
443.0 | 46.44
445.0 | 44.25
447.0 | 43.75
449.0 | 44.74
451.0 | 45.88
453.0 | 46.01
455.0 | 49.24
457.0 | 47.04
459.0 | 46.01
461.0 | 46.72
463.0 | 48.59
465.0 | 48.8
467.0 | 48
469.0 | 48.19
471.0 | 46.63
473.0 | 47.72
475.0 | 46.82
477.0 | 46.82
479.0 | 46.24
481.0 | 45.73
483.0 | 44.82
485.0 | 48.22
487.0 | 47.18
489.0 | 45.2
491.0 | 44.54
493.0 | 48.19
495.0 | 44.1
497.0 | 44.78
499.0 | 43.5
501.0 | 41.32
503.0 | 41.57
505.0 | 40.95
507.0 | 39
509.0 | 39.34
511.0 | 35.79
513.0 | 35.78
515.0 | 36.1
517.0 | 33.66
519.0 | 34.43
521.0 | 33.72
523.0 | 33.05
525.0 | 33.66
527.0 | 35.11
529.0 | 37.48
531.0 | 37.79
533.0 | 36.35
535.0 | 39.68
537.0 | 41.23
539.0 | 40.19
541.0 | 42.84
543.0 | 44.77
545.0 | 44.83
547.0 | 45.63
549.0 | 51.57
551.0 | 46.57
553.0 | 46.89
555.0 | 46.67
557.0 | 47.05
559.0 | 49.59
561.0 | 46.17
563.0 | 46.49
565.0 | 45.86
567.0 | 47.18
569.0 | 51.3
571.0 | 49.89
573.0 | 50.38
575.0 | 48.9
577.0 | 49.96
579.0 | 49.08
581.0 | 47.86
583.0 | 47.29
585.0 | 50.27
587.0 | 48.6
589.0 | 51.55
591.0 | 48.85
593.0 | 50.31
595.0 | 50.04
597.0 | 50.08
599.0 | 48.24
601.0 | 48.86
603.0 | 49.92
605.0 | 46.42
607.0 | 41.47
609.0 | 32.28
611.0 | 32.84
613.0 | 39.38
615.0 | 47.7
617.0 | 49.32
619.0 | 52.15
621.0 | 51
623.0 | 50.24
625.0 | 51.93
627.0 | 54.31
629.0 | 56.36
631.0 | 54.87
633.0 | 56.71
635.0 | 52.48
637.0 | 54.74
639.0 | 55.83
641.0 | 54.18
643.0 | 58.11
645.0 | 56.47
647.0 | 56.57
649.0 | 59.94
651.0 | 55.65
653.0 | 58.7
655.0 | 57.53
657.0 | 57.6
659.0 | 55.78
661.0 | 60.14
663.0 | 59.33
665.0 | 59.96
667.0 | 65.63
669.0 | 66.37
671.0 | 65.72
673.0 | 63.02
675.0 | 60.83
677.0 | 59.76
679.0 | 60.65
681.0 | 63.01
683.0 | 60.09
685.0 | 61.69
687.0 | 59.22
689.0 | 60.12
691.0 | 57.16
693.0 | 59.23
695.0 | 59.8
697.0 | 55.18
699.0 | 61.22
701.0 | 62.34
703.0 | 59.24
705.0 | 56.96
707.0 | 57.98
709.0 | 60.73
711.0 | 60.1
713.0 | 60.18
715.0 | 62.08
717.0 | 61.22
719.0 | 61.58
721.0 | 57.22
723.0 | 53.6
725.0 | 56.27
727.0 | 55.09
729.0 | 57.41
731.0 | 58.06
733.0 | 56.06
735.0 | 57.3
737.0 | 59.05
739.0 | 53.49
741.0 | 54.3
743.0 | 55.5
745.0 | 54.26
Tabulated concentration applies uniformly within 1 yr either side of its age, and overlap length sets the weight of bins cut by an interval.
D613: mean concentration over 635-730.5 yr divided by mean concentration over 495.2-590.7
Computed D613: 1.37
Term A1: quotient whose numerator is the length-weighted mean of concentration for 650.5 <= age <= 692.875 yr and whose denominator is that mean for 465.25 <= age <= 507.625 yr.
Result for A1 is 1.33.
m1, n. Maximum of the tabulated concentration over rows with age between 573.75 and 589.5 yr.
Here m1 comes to 51.55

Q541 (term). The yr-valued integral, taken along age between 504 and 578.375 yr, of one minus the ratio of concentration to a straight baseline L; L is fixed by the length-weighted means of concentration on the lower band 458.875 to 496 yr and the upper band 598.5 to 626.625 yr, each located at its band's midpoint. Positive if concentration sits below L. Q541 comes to 6.5 yr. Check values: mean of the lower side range 46.8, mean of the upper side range 46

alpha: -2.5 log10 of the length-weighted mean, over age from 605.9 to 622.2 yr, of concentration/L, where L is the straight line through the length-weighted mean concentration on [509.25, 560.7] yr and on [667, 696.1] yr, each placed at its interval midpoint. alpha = 0.193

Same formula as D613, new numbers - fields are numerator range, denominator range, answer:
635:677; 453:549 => 1.38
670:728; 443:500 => 1.29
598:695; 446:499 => 1.18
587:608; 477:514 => 1.12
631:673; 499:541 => 1.55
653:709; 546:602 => 1.24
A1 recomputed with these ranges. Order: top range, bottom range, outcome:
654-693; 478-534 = 1.51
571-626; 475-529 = 1.16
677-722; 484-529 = 1.50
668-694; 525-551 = 1.48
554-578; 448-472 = 1.02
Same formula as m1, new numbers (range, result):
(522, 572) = 51.57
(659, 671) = 66.37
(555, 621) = 52.15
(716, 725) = 61.58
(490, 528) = 48.19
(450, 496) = 49.24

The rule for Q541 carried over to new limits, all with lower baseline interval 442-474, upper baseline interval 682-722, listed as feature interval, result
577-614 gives 5.20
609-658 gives 2.99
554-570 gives 1.44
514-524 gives 3.16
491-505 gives 1.47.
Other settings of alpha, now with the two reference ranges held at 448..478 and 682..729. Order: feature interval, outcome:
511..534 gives 0.38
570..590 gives 0.07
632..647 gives 0.00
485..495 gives 0.05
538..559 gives 0.12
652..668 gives -0.05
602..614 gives 0.32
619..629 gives 0.05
